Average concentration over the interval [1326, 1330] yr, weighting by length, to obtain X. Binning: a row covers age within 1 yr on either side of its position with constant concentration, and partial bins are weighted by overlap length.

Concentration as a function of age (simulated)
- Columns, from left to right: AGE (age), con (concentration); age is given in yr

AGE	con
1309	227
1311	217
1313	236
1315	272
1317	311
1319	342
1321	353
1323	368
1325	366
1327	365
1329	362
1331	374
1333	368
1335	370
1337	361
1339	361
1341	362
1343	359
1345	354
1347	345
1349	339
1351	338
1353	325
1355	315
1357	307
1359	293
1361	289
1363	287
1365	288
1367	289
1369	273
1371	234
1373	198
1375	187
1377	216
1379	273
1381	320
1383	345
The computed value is 364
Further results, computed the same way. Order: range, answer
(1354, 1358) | 311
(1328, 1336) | 368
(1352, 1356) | 320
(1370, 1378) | 209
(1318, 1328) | 359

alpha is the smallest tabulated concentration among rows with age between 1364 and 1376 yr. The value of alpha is 187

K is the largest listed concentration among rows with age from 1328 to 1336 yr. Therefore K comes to 374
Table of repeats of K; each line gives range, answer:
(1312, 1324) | 368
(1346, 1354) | 345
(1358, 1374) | 293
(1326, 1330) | 365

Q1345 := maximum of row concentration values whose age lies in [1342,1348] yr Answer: 359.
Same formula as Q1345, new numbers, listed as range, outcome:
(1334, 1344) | 370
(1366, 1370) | 289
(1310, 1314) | 236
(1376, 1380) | 273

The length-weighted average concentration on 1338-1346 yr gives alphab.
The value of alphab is 359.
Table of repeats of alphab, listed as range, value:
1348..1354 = 334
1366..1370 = 281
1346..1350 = 342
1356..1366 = 293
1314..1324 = 329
